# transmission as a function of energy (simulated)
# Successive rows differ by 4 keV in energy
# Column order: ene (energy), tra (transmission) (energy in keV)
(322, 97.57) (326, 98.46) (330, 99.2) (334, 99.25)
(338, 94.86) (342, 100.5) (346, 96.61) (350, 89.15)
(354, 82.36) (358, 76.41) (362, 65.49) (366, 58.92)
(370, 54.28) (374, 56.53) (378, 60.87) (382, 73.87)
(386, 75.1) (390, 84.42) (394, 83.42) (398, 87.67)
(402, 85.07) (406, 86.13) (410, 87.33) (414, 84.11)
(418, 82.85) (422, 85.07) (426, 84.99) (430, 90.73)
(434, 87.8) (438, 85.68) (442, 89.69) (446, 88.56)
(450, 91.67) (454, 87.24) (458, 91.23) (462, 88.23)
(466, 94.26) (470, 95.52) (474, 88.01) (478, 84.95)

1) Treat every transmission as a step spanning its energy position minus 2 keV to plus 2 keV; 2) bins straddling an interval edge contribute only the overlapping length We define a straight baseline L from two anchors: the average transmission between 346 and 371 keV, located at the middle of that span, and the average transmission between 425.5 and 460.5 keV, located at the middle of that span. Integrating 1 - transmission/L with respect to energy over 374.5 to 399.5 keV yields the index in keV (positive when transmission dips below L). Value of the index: 0.9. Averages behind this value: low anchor 73.8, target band 76.1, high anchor 88.8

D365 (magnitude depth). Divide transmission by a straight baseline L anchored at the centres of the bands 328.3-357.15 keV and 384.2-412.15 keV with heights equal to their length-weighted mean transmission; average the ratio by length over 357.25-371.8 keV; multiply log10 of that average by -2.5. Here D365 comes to 0.39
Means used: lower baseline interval 93.8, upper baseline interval 84.2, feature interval 62.8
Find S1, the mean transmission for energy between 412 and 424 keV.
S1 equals 84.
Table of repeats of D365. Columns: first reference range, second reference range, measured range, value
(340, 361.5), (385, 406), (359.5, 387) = 0.33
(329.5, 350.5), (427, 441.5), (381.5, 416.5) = 0.10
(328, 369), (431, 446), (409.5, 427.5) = 0.04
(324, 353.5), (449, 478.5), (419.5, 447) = 0.05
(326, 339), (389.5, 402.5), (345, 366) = 0.18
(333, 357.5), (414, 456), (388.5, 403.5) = 0.05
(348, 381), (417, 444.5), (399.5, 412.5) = -0.08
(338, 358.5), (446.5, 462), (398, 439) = 0.05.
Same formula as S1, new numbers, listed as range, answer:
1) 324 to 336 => 99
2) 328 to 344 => 98.5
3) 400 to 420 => 85.1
